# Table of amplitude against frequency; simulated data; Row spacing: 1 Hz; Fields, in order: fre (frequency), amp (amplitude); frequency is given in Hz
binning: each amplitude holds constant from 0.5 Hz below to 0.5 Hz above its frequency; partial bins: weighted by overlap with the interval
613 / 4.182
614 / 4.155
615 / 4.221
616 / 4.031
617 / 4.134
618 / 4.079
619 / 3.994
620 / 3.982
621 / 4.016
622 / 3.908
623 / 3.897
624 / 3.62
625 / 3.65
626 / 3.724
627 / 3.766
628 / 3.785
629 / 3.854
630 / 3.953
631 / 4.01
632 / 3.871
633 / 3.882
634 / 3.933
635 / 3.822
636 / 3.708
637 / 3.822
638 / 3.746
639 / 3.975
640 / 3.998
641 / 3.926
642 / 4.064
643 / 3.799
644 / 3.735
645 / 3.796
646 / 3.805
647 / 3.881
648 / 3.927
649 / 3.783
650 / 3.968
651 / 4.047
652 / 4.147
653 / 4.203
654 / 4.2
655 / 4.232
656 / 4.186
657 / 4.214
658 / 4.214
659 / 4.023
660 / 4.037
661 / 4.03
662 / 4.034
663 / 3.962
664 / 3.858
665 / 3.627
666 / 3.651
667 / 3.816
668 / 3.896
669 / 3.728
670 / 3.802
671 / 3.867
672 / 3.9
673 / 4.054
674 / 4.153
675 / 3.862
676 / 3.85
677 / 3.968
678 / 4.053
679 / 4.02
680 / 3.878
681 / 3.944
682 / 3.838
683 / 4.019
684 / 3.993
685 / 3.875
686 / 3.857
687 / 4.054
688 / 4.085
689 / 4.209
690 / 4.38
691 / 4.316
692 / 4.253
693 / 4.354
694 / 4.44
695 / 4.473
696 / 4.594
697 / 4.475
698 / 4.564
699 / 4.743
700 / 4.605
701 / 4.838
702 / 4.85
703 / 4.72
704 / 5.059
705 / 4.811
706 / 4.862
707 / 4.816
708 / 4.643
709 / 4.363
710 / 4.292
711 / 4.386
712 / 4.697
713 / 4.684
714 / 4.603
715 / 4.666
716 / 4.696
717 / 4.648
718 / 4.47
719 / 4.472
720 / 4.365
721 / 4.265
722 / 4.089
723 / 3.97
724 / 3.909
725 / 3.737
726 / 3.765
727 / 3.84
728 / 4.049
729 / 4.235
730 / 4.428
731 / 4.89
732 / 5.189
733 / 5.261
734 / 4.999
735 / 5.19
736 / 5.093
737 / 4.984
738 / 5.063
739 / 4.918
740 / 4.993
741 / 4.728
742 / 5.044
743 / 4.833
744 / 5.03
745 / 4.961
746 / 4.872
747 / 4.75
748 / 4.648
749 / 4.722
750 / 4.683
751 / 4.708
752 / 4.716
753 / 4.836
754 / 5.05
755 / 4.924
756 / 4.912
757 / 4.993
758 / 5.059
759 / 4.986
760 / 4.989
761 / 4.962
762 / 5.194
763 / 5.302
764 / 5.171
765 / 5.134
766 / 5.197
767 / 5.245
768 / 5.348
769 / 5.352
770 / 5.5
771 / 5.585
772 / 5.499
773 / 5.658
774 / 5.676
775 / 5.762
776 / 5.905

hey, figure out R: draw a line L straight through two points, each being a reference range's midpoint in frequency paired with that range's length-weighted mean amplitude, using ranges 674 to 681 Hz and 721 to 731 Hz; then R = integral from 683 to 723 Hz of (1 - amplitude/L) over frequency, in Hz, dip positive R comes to -4.5 Hz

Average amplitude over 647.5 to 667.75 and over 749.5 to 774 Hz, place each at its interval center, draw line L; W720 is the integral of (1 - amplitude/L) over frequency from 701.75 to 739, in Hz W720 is 0.90 Hz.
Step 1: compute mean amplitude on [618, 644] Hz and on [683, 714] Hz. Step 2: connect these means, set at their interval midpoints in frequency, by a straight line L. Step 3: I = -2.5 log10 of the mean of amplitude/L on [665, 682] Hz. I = 0.10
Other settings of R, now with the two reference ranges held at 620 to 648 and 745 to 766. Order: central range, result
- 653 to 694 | 1.8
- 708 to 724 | 0.5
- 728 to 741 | -0.4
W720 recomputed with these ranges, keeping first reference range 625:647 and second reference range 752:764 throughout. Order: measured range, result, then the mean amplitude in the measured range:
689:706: -0.6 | 4.59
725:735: 0.5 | 4.51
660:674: 0.9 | 3.88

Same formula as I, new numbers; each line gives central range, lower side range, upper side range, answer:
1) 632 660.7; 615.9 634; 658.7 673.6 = -0.02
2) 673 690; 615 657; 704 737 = 0.07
